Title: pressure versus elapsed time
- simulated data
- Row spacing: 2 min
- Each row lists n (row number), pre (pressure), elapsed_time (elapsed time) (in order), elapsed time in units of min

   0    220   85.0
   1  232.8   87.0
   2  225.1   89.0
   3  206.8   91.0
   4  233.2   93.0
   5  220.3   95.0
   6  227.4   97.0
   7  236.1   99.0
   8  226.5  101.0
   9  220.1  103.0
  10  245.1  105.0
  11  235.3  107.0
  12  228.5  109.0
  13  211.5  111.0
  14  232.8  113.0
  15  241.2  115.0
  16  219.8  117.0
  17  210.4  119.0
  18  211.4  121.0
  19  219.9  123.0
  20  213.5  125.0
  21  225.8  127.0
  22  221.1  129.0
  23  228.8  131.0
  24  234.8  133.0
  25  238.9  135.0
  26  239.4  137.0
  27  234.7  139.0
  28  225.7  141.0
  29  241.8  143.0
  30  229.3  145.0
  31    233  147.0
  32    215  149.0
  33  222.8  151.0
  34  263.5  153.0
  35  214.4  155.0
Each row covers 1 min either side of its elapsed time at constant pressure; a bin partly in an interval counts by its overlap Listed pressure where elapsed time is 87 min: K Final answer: 232.8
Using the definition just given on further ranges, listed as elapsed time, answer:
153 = 263.5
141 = 225.7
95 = 220.3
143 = 241.8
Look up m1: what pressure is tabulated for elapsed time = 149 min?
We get 215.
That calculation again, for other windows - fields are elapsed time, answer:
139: 234.7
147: 233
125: 213.5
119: 210.4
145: 229.3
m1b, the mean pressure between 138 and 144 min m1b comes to 234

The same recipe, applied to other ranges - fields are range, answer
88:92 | 216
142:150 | 230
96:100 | 232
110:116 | 228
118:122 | 211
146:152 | 224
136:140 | 237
